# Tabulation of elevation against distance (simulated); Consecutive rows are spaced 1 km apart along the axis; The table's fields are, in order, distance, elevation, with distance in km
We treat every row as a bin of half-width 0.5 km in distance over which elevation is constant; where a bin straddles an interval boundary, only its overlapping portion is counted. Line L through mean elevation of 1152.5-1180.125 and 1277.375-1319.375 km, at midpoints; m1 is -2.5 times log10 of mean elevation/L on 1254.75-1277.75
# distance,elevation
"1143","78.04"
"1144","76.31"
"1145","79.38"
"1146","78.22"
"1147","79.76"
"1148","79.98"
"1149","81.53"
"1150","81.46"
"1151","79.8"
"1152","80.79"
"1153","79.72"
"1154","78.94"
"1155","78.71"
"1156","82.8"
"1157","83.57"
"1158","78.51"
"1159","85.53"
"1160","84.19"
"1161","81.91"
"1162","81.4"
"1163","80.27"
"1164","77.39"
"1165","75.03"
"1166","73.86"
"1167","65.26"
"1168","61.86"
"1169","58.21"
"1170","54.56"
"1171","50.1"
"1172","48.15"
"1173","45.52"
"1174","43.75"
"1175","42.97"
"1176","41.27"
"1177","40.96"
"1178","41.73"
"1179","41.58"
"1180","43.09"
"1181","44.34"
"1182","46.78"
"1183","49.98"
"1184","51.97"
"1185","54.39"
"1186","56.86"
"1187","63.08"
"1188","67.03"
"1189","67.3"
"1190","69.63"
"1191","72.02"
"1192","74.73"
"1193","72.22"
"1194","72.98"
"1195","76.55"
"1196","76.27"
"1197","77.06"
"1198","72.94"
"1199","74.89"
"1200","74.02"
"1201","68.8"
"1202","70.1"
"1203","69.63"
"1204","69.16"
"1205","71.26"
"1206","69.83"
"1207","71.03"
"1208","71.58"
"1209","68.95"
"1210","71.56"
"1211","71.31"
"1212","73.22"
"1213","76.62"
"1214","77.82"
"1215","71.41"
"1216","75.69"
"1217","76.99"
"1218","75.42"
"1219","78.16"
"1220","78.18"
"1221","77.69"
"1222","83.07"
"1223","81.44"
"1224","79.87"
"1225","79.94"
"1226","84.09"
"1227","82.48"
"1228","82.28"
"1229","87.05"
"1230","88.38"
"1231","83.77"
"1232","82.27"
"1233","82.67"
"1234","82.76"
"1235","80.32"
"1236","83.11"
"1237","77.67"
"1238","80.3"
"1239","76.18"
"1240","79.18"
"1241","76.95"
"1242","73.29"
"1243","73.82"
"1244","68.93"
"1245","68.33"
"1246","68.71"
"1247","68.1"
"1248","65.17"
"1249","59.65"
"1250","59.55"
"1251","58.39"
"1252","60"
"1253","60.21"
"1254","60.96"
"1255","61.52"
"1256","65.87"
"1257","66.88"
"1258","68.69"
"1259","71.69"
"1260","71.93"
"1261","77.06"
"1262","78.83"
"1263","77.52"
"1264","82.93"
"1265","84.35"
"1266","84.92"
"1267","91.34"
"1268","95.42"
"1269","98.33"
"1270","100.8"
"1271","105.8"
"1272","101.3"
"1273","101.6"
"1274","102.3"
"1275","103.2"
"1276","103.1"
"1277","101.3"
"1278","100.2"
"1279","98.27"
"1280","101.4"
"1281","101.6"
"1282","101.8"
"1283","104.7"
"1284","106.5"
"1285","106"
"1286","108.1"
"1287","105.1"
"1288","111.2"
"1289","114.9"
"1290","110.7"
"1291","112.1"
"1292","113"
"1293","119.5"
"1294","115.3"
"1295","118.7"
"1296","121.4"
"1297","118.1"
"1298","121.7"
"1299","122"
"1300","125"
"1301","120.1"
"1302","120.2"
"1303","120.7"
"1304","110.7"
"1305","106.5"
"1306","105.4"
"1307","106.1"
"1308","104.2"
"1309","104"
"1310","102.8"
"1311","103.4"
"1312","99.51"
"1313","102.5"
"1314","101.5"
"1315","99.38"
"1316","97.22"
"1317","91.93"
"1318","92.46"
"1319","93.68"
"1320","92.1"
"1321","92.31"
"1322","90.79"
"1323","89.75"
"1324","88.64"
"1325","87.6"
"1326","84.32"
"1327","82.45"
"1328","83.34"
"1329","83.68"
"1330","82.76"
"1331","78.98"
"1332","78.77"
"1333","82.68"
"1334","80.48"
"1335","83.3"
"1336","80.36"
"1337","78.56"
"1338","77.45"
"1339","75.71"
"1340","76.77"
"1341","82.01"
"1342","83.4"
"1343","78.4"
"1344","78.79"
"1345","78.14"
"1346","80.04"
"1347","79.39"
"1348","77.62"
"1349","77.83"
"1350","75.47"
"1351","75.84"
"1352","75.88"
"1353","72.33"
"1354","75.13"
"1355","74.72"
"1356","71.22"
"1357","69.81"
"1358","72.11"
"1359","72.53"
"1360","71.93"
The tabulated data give 0.12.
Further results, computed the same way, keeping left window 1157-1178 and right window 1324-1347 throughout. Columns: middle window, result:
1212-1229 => -0.15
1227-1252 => -0.06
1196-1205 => -0.08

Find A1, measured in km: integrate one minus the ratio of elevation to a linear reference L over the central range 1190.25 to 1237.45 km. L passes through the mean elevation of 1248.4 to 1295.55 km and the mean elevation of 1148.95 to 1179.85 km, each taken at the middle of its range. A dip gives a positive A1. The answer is 1.0 km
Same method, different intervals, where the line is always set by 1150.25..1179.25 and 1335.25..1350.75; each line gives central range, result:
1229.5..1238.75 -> -1.4 km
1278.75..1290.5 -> -4.9 km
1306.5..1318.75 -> -3.8 km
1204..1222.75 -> -1.2 km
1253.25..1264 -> 0.4 km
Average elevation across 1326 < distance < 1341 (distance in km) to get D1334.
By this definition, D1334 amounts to 80.6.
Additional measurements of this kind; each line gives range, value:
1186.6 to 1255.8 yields 73.7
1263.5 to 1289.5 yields 101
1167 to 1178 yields 49.2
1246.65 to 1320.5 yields 96.3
